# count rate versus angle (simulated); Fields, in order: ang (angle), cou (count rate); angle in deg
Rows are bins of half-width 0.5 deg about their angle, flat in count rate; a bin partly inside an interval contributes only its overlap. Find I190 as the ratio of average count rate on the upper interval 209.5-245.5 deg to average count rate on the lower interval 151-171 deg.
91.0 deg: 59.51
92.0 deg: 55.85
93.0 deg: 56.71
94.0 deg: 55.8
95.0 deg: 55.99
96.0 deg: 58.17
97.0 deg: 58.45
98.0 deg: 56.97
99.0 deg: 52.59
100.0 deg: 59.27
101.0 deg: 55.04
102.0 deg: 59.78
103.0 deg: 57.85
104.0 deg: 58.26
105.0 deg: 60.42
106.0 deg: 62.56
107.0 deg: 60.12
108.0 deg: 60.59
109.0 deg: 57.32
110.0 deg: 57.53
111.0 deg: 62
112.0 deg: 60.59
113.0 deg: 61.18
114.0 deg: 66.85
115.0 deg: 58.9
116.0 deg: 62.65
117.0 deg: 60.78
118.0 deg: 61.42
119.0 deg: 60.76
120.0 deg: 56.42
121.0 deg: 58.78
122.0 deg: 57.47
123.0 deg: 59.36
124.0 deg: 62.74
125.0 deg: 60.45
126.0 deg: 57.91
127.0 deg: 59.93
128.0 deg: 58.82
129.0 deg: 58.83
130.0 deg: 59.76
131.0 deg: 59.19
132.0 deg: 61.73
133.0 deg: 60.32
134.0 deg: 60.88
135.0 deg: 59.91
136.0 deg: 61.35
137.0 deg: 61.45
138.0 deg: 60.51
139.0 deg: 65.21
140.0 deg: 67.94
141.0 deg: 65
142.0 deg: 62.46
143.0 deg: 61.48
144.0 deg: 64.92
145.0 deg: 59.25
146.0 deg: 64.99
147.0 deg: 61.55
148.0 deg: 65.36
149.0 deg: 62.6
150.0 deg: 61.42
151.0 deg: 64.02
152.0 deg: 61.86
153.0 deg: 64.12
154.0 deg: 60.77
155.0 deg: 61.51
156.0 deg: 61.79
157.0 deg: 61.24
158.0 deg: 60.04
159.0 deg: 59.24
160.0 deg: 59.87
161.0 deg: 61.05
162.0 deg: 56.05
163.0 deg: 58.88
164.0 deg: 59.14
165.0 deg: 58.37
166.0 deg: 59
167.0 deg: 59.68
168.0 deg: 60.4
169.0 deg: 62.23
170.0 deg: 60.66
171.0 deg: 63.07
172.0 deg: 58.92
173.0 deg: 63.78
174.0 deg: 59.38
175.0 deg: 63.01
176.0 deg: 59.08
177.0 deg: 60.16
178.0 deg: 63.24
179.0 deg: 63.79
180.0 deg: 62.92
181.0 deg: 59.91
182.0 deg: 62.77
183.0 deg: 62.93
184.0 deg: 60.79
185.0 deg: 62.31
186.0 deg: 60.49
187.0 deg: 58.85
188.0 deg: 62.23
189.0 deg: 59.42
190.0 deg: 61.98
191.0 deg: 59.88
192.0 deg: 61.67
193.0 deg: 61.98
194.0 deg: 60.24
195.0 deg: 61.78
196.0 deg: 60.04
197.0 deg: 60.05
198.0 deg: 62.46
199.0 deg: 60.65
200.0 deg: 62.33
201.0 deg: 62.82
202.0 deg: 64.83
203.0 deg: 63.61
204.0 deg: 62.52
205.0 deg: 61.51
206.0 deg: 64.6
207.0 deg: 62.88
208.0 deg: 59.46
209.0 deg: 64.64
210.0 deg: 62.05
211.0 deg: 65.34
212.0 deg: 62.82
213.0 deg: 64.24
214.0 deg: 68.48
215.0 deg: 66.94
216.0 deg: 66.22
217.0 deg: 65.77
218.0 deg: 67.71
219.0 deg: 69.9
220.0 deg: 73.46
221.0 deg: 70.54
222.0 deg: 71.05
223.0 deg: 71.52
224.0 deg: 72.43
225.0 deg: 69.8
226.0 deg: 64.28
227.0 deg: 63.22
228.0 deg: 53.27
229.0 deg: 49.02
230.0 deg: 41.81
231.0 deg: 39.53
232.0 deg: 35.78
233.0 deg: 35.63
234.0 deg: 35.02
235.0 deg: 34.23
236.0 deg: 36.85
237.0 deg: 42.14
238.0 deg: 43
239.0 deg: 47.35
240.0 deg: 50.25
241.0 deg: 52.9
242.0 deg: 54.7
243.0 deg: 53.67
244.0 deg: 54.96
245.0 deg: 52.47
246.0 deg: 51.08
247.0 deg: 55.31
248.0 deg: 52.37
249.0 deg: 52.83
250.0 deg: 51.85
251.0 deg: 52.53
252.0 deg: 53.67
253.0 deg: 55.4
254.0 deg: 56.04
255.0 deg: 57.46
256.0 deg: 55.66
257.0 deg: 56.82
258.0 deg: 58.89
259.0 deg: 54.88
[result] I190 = 0.93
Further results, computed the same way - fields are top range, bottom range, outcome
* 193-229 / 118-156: 1.05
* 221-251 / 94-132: 0.87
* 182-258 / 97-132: 0.97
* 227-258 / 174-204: 0.80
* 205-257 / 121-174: 0.92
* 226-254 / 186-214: 0.78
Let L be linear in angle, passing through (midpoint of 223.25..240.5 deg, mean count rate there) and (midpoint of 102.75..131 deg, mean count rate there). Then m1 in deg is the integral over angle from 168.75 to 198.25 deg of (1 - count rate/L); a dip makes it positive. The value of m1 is -4.53 deg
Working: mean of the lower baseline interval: 60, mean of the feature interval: 61.3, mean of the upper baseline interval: 48.2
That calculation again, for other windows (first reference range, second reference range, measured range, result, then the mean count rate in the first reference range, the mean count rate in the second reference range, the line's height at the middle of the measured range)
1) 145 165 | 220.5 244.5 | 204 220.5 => -3.37 deg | 61.2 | 51.8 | 54.3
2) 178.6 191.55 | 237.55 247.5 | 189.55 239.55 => -2.17 deg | 61.4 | 51.6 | 56.4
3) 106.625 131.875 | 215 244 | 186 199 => -0.97 deg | 60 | 54.9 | 56.6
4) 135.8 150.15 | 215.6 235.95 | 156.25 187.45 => 0.14 deg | 63.1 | 57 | 61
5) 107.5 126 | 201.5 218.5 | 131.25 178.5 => 0.35 deg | 60.3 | 64.3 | 61.9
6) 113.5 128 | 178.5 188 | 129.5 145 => -0.36 deg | 60.3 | 61.7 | 60.6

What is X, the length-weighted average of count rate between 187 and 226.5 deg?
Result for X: 64.4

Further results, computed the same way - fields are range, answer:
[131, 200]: 61.4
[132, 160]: 62.2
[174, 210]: 61.7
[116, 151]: 61.3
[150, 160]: 61.5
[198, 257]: 57.2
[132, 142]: 62.5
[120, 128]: 59.3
